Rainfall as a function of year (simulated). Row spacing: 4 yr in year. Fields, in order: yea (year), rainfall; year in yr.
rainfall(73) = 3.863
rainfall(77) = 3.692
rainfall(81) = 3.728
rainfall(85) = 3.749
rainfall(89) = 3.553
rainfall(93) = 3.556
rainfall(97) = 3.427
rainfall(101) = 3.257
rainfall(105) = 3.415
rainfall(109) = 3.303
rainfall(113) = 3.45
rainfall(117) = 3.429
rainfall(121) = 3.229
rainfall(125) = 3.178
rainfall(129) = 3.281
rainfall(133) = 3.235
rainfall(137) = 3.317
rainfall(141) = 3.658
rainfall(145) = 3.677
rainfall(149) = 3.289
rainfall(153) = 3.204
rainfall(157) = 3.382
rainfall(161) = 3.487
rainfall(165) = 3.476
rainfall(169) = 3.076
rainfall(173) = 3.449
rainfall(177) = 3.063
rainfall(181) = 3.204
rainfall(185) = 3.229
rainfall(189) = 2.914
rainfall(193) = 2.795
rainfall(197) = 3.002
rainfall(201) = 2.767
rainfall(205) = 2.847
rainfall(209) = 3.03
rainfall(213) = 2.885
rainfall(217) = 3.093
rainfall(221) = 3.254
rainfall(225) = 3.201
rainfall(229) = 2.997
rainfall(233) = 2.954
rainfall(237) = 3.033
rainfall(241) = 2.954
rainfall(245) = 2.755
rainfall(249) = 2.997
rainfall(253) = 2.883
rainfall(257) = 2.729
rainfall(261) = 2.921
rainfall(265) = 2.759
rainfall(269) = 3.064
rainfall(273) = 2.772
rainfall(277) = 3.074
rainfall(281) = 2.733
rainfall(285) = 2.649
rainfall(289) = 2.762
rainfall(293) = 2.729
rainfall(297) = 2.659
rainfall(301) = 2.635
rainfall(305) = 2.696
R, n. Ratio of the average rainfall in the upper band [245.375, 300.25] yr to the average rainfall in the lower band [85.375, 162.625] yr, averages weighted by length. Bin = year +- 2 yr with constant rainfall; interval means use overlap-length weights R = 0.8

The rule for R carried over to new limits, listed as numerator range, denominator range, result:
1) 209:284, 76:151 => 0.86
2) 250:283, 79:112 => 0.82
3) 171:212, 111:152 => 0.90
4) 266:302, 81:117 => 0.80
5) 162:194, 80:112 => 0.91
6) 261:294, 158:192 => 0.88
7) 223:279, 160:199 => 0.93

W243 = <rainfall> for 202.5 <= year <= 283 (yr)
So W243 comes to 2.95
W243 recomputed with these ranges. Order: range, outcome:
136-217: 3.18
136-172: 3.4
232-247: 2.92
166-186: 3.22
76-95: 3.65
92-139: 3.34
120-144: 3.33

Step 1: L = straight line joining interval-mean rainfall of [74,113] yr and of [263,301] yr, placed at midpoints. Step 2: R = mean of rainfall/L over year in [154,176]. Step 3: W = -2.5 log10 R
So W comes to -0.03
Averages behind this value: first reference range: 3.53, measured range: 3.35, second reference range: 2.79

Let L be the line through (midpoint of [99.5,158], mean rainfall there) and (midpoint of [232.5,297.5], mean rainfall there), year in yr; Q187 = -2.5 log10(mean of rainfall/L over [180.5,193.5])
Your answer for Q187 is 0.03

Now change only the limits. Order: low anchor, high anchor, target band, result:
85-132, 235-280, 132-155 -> -0.04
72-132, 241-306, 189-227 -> 0.03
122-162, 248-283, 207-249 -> 0.00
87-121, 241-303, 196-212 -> 0.06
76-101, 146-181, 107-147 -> 0.02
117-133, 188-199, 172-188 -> -0.08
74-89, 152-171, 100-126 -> 0.07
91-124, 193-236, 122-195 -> -0.03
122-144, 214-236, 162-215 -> 0.04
